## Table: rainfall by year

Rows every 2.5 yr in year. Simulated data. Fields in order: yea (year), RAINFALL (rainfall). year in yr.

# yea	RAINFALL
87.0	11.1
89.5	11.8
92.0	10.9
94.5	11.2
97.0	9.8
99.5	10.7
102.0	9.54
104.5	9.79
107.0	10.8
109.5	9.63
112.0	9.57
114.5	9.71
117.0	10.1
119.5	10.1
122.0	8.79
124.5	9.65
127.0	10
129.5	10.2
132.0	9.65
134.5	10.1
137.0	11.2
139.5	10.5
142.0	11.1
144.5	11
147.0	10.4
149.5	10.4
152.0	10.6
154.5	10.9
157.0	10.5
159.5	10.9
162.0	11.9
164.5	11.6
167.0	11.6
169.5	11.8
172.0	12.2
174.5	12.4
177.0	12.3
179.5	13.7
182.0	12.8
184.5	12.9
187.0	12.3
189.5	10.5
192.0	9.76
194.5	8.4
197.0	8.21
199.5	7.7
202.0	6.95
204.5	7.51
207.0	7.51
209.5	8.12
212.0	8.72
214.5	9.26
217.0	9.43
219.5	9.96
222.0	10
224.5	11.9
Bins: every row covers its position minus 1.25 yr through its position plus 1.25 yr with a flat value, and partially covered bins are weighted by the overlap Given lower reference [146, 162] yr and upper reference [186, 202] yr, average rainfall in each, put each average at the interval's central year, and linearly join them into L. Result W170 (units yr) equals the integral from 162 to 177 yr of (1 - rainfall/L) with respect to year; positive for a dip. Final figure -2.7 yr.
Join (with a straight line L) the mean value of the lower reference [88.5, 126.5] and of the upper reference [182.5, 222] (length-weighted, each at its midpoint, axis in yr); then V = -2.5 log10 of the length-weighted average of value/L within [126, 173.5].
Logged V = -0.12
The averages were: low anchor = 10.1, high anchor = 9.24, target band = 10.9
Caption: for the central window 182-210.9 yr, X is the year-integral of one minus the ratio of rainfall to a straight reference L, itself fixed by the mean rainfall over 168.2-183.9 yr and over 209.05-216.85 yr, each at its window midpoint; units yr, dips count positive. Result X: 3.7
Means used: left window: 12.5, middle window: 9.24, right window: 8.86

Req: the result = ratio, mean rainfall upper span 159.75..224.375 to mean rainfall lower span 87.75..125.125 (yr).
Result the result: 1.0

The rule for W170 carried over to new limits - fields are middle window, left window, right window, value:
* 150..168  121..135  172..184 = 0.8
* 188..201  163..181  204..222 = 1.8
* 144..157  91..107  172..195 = 0.7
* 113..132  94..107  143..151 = 1.1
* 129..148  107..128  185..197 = -1.3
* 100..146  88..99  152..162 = 3.4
